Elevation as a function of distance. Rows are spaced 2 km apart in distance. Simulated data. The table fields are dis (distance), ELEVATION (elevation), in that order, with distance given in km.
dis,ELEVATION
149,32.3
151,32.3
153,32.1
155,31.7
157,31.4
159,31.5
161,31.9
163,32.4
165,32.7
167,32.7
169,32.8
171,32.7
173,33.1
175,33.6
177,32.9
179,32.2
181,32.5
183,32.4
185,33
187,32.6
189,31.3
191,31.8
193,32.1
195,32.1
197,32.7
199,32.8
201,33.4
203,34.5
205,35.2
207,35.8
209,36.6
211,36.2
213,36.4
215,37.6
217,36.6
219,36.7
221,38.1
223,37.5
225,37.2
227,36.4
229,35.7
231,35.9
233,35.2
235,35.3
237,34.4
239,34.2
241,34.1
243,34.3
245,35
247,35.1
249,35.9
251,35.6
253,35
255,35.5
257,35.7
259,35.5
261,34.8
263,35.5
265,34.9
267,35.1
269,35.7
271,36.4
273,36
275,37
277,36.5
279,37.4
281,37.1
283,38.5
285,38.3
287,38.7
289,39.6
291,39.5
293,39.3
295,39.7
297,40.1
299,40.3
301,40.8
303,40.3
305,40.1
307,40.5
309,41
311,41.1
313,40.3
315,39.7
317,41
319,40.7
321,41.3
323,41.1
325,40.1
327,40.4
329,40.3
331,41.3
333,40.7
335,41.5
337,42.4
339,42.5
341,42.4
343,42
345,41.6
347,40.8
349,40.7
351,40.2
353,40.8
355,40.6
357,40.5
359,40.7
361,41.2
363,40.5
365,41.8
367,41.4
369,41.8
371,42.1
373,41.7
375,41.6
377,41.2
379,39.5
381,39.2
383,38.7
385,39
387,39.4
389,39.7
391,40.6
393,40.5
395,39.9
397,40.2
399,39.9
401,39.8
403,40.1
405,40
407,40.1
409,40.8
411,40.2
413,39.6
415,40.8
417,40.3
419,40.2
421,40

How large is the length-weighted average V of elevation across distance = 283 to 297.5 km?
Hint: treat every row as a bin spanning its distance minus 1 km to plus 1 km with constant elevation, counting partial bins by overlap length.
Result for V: 39.2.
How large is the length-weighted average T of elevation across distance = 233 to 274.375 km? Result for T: 35.2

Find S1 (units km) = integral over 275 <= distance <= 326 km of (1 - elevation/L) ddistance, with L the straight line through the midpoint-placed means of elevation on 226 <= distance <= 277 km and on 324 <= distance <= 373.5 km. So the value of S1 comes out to -1.8 km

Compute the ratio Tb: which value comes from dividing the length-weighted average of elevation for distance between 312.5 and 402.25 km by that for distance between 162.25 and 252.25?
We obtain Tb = 1.18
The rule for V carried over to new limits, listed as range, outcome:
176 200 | 32.4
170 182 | 32.8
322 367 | 41.1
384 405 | 39.9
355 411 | 40.4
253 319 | 38.2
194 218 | 35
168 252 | 34.5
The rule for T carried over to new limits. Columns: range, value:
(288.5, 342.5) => 40.7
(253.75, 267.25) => 35.3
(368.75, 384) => 40.7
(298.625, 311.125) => 40.6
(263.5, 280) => 36.1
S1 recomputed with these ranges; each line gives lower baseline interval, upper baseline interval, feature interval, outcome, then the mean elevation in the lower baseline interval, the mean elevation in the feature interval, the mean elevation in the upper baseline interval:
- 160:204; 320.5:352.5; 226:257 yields 0.6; 32.6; 35.2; 41.2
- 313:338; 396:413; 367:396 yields 0.0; 40.9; 40.4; 40.1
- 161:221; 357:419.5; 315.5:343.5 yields -2.0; 33.7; 41.2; 40.4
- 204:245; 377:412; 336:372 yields -2.2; 35.9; 41.3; 39.9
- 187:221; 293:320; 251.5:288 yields 1.9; 34.5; 36.3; 40.4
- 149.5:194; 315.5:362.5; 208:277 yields 0.4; 32.3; 35.8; 41.1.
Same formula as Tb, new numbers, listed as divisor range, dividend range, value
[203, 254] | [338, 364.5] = 1.15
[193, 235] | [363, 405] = 1.14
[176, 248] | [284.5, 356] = 1.17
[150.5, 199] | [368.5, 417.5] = 1.24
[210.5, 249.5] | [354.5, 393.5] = 1.13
